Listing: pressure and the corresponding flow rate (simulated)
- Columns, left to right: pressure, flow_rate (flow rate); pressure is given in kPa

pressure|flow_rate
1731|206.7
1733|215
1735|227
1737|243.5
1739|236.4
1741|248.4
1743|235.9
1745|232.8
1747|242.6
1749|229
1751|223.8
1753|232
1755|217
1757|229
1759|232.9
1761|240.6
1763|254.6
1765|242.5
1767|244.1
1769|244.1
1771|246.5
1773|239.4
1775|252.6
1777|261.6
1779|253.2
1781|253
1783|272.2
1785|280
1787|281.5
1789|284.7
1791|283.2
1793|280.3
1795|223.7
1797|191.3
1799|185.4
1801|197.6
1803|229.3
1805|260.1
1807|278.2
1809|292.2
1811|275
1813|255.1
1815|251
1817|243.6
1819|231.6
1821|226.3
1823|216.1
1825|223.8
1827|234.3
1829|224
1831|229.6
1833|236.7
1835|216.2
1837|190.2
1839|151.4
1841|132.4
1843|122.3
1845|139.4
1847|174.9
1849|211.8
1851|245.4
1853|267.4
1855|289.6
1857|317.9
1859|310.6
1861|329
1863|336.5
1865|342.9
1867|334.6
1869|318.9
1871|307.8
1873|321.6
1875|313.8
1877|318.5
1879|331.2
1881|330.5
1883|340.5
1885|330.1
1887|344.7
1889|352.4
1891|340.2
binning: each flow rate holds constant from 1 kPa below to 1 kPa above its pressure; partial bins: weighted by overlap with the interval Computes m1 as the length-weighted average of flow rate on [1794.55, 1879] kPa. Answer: 249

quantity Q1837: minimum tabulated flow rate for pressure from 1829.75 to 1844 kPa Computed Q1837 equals 122.3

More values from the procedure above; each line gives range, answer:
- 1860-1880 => 307.8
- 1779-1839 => 151.4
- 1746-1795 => 217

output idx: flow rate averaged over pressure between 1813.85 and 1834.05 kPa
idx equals 232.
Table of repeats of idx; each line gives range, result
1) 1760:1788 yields 255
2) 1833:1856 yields 196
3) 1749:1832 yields 244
